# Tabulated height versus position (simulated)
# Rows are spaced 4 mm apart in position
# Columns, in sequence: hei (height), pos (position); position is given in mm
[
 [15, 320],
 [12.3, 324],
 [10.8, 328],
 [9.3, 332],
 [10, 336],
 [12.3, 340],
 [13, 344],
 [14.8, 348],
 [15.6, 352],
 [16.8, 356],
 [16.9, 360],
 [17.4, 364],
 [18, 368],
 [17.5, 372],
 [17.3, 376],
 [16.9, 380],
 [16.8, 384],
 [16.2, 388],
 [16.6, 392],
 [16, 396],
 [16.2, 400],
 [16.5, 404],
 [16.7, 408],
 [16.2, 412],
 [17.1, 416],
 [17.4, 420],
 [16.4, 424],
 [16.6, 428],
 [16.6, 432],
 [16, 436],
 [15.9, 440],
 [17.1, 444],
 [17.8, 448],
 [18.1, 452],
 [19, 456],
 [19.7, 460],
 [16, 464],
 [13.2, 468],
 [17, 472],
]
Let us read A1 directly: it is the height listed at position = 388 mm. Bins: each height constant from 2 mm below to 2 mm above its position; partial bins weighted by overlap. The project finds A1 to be 16.2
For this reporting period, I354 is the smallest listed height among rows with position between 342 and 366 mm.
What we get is 13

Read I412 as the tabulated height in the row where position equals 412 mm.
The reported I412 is 16.2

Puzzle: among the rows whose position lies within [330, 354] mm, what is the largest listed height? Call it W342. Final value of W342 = 15.6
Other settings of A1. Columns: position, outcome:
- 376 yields 17.3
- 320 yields 15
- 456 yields 19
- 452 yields 18.1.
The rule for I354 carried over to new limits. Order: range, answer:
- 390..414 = 16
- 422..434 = 16.4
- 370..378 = 17.3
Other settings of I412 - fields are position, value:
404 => 16.5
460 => 19.7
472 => 17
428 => 16.6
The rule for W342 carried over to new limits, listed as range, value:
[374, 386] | 17.3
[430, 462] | 19.7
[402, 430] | 17.4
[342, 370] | 18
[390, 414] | 16.7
